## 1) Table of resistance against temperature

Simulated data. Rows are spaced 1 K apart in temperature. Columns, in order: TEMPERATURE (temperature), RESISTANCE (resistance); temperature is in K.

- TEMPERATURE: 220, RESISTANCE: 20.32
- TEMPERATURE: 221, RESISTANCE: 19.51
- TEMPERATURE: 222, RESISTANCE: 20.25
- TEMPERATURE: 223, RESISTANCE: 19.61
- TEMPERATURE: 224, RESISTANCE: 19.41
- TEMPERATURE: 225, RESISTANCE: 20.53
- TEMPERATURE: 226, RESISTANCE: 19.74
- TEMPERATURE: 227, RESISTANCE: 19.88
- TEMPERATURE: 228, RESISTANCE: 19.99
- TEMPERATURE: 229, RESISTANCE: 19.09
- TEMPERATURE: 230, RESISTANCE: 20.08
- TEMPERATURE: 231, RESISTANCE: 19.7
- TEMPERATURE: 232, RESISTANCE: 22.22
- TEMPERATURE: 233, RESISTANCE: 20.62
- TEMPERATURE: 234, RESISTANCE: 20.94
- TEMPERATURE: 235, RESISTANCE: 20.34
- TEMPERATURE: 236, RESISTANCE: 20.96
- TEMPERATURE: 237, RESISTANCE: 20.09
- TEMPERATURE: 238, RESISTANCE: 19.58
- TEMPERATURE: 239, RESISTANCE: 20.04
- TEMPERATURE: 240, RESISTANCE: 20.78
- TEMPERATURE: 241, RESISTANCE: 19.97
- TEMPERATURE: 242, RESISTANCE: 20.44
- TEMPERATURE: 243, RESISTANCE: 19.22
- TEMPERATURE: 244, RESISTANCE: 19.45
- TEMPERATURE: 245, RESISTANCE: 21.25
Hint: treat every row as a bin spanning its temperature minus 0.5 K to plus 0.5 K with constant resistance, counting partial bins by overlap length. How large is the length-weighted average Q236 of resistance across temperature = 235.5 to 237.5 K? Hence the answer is 20.5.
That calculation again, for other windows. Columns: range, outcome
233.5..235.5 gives 20.6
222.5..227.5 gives 19.8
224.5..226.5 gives 20.1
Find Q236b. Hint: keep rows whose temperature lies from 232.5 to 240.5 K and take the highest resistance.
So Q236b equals 20.96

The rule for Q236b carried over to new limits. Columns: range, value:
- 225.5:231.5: 20.08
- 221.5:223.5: 20.25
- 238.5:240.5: 20.78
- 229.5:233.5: 22.22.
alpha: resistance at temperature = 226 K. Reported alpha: 19.74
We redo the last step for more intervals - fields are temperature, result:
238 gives 19.58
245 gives 21.25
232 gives 22.22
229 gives 19.09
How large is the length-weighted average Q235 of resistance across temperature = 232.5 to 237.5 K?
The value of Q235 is 20.6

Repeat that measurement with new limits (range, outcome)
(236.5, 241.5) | 20.1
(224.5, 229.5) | 19.8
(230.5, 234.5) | 20.9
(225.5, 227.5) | 19.8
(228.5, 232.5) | 20.3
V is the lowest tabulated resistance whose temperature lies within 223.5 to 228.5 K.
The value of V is 19.41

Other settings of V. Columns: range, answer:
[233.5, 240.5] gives 19.58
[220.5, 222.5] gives 19.51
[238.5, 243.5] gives 19.22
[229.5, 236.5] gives 19.7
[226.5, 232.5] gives 19.09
